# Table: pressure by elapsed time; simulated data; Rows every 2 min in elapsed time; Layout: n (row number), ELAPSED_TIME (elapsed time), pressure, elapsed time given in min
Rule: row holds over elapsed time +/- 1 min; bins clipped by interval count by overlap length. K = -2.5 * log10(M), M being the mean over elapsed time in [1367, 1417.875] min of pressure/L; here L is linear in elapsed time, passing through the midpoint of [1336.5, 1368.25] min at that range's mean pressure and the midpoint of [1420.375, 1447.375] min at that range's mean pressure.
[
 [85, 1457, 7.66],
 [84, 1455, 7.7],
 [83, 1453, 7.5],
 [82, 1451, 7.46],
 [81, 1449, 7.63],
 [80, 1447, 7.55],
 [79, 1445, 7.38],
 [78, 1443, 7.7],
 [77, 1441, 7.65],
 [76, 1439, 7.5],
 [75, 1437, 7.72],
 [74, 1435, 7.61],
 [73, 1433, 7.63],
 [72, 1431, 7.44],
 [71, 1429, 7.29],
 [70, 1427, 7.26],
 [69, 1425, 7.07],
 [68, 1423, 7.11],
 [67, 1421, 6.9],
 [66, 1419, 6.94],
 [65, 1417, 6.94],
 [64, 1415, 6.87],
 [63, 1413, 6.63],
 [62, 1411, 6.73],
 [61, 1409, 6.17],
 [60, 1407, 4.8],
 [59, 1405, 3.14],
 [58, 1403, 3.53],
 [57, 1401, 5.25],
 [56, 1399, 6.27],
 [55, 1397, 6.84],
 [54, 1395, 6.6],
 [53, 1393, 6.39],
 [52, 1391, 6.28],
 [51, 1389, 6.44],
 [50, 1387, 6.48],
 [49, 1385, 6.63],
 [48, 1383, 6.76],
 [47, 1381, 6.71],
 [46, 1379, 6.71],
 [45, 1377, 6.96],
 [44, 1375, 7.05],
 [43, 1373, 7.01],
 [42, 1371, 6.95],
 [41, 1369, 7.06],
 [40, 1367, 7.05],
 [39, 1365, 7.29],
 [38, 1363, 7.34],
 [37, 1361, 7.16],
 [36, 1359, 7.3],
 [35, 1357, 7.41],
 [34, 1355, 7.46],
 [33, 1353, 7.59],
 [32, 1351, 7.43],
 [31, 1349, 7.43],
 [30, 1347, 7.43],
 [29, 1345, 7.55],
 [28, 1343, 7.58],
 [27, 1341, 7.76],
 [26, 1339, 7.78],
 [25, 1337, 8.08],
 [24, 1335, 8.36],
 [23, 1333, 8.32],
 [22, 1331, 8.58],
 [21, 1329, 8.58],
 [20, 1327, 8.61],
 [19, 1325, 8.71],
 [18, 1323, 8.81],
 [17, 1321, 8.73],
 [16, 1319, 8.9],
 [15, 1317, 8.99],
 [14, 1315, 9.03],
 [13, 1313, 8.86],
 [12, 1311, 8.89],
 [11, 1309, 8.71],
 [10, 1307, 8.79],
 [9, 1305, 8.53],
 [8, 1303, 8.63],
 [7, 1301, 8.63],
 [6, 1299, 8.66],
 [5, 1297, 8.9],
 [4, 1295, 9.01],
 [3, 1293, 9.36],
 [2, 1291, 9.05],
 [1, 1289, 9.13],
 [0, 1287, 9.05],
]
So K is 0.18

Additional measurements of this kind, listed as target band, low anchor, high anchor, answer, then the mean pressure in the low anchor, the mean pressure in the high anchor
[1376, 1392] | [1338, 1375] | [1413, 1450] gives 0.11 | 7.36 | 7.32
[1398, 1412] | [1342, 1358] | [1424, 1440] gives 0.41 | 7.48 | 7.44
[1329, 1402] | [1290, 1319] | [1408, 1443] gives 0.12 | 8.86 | 7.16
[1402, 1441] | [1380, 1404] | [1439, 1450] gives 0.06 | 6.18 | 7.57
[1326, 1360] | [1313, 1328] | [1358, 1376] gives 0.02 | 8.83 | 7.13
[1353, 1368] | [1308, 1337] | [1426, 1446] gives 0.14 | 8.7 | 7.52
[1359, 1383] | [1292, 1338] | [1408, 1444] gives 0.13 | 8.72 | 7.18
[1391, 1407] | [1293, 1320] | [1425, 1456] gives 0.41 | 8.83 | 7.52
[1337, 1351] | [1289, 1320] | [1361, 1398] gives 0.03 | 8.87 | 6.82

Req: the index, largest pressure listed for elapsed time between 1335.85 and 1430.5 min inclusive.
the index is 8.08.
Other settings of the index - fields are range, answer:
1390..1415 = 6.87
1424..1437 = 7.72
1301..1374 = 9.03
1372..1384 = 7.05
